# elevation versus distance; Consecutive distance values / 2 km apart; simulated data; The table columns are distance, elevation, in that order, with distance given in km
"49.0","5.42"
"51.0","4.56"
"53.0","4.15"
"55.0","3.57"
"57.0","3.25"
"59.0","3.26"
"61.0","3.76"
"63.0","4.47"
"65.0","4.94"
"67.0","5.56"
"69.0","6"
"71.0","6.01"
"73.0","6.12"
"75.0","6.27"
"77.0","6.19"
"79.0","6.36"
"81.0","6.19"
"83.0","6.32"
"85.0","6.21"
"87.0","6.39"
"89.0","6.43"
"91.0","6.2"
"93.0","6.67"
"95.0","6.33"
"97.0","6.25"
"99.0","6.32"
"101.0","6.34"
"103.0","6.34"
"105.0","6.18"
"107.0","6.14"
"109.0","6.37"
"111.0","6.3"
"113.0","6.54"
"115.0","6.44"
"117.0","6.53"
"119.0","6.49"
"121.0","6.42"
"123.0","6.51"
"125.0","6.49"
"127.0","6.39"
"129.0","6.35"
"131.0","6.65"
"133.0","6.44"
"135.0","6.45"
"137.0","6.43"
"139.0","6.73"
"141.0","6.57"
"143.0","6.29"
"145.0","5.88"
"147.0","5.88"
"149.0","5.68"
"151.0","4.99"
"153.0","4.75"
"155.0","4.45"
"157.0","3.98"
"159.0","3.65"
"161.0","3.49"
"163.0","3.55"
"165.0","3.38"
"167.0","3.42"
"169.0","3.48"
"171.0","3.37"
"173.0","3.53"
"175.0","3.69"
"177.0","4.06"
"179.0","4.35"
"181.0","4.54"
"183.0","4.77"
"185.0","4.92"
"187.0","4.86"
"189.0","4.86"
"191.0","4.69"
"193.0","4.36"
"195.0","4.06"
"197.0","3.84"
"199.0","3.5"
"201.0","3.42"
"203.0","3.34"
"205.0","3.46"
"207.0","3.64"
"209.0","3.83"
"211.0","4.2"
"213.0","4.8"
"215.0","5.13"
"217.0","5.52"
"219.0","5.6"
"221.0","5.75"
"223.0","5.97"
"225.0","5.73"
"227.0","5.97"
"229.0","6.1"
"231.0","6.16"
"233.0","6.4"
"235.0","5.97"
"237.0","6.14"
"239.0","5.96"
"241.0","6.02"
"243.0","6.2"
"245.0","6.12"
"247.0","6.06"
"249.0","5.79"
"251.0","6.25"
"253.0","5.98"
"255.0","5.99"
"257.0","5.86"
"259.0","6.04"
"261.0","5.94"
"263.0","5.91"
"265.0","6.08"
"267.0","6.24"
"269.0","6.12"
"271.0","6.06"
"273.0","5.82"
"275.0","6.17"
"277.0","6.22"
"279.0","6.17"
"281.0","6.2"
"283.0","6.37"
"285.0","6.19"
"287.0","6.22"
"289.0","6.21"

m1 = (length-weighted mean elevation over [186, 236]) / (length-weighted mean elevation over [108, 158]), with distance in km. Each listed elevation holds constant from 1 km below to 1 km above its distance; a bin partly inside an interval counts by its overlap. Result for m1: 0.8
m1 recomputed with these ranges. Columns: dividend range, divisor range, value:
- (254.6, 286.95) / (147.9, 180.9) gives 1.52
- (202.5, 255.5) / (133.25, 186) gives 1.16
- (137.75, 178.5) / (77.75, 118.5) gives 0.72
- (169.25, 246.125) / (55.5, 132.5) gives 0.81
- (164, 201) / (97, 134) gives 0.64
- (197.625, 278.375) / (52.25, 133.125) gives 0.94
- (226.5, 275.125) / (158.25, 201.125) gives 1.51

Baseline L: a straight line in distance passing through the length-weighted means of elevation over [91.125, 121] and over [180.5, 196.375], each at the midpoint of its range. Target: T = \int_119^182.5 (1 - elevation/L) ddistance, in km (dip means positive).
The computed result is 4.2 km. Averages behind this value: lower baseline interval 6.37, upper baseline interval 4.62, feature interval 5.11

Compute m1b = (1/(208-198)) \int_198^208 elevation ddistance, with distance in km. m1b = 3.47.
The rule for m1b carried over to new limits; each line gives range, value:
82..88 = 6.31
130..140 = 6.54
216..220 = 5.56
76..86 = 6.25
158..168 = 3.5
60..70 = 4.95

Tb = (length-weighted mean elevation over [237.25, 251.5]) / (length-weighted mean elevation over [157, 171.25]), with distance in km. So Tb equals 1.72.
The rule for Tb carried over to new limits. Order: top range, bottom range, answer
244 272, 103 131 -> 0.94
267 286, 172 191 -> 1.39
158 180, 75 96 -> 0.57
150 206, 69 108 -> 0.64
